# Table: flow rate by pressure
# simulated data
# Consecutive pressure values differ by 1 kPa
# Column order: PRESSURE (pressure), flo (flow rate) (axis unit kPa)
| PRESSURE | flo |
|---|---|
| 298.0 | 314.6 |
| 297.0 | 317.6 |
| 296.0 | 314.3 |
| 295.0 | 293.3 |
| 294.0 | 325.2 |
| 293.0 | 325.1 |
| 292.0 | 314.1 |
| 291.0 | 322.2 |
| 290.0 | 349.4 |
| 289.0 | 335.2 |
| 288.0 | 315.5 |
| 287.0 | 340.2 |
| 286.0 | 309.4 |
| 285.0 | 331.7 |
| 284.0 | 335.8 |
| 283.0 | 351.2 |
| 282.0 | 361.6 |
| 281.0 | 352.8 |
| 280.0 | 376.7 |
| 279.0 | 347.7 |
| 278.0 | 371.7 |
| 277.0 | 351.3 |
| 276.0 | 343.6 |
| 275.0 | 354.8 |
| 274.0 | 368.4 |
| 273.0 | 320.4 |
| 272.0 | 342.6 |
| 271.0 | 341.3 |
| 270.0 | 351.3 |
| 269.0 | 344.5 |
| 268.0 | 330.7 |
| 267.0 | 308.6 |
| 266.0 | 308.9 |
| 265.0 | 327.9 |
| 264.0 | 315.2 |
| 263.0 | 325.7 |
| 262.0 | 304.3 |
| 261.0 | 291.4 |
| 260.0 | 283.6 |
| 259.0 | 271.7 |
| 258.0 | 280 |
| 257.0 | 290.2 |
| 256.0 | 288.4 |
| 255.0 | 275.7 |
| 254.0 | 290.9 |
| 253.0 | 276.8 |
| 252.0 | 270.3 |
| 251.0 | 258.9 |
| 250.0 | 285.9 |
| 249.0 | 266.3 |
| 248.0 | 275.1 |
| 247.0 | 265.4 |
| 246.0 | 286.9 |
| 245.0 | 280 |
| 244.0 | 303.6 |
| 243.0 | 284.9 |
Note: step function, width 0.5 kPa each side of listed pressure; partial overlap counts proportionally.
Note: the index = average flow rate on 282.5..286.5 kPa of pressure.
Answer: 332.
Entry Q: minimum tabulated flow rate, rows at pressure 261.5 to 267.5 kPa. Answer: 304.3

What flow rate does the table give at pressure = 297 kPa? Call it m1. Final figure 317.6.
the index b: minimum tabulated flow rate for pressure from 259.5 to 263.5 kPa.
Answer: 283.6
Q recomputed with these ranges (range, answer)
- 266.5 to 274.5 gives 308.6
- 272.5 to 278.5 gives 320.4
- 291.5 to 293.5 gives 314.1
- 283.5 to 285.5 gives 331.7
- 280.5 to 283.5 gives 351.2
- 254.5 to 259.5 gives 271.7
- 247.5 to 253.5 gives 258.9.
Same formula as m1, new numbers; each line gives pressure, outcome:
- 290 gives 349.4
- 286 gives 309.4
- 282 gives 361.6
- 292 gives 314.1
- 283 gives 351.2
